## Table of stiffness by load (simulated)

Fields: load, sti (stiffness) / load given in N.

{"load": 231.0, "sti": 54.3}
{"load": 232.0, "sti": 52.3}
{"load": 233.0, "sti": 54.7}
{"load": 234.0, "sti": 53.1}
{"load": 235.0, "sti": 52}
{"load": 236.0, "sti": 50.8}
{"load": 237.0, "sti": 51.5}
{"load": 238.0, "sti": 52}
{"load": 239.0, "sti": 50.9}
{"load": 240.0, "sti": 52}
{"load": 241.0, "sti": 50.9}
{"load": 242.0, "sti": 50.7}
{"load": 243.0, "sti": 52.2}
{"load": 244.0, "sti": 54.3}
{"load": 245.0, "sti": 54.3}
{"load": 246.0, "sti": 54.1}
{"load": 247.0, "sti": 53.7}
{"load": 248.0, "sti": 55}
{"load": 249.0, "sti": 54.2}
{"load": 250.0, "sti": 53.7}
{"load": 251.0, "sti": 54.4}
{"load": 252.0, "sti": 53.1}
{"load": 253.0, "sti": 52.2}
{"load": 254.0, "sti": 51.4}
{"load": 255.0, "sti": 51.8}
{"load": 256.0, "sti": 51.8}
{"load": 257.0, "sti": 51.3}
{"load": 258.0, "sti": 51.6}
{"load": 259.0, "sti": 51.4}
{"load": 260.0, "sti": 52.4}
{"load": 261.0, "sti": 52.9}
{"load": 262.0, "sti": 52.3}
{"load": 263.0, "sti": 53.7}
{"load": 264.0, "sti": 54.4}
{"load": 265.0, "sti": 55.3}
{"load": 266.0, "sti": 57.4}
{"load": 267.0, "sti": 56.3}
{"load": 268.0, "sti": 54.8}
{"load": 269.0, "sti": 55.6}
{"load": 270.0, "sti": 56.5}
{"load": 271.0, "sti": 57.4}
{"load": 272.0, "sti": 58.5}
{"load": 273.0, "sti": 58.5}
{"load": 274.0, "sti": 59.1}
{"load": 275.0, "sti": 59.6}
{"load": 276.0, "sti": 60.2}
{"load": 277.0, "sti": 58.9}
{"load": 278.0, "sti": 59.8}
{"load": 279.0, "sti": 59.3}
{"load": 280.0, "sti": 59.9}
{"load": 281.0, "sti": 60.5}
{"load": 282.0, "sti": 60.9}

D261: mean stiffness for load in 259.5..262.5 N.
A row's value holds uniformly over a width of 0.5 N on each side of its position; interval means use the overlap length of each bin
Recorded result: 52.5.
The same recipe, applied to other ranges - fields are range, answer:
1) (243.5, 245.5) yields 54.3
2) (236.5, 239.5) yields 51.5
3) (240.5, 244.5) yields 52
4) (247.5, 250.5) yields 54.3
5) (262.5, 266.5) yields 55.2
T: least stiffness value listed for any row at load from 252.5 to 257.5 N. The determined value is 51.3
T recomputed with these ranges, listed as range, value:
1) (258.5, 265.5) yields 51.4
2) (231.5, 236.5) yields 50.8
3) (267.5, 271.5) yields 54.8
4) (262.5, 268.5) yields 53.7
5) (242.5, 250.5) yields 52.2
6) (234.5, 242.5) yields 50.7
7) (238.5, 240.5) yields 50.9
